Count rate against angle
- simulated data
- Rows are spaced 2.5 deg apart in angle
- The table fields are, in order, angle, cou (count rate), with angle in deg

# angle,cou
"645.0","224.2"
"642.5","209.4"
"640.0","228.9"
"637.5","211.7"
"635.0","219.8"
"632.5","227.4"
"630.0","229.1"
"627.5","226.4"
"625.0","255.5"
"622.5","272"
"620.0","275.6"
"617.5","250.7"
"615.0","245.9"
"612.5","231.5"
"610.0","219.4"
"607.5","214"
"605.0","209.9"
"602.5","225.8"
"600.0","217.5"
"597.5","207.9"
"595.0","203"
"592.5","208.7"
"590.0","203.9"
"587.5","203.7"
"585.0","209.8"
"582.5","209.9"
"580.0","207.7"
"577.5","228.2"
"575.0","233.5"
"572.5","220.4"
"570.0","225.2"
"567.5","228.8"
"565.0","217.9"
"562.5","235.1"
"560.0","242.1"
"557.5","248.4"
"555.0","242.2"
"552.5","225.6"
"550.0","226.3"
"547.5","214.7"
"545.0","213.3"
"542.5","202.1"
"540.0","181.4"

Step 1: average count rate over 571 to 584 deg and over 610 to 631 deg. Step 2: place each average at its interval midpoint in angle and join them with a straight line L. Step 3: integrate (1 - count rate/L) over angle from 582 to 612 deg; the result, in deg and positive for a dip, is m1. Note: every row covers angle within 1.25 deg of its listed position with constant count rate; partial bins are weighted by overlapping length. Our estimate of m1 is 2.6 deg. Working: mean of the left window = 220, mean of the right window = 247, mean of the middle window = 212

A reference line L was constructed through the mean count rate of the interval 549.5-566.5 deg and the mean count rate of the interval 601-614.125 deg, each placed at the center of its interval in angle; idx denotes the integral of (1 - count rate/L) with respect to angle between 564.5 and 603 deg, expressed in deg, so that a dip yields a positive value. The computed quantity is 2.0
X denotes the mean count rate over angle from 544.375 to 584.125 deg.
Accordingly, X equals 226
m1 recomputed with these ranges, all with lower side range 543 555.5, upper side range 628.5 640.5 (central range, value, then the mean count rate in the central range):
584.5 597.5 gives 1.0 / 206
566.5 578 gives -0.2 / 227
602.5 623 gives -1.4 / 238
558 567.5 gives -0.4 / 233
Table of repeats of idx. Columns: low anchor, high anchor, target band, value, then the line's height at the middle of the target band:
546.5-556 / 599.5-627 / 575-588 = 1.0 deg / 233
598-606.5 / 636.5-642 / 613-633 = -2.7 deg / 218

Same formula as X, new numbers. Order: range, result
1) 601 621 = 233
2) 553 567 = 236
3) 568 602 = 214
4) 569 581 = 223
